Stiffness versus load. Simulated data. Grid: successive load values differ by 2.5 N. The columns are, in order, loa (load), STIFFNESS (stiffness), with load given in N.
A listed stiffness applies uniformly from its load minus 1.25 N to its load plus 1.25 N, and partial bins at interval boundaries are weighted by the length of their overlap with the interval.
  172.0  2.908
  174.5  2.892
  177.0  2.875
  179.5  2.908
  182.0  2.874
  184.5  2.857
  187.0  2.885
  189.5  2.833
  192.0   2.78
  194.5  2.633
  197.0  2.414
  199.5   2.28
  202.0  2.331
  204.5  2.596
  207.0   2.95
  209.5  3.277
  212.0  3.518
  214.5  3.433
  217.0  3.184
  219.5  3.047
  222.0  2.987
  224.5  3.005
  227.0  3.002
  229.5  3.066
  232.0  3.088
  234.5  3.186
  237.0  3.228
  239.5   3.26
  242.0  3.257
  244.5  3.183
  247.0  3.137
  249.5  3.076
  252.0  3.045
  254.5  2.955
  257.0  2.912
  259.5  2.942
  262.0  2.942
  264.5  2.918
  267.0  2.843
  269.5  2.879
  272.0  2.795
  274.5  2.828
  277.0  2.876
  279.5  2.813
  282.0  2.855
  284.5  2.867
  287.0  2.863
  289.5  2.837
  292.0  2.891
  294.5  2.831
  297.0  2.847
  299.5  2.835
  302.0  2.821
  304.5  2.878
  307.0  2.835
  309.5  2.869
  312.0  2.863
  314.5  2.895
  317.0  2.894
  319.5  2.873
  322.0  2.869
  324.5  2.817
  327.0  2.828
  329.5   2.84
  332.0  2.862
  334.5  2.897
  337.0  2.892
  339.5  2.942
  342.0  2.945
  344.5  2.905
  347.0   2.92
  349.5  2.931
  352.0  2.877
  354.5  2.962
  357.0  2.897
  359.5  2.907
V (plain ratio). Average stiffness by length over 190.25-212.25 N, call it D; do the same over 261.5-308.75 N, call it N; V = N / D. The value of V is 1.0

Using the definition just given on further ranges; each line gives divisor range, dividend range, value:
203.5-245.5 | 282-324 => 0.91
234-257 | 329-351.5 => 0.93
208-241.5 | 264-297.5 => 0.90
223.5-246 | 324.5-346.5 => 0.92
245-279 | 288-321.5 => 0.97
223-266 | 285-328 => 0.93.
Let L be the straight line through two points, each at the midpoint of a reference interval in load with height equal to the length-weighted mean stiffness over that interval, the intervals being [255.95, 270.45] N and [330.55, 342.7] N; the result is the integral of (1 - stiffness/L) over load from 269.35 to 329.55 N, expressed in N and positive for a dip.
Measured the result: 1.1 N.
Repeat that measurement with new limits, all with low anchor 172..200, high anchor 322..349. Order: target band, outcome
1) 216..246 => -3.43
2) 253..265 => -0.47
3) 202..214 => -1.05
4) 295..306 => 0.05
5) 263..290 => -0.14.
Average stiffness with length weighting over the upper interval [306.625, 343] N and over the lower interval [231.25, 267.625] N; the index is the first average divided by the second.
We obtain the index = 0.94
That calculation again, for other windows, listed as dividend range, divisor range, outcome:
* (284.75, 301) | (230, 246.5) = 0.89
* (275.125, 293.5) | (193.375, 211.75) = 1.06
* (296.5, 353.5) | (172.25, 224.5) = 1.00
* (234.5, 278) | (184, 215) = 1.07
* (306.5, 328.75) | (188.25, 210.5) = 1.07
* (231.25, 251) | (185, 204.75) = 1.22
